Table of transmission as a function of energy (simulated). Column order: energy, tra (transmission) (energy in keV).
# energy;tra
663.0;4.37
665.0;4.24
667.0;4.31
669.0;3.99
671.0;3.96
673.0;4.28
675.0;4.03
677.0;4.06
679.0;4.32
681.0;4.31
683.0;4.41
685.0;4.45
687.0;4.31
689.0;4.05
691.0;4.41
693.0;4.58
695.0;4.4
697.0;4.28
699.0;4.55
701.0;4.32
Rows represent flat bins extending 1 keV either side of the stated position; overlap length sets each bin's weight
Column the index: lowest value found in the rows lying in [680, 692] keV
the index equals 4.05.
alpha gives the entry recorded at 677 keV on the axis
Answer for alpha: 4.06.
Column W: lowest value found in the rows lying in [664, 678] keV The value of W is 3.96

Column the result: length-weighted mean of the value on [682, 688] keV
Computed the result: 4.39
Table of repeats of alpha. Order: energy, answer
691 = 4.41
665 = 4.24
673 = 4.28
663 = 4.37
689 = 4.05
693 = 4.58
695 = 4.4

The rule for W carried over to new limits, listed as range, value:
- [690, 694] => 4.41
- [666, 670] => 3.99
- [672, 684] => 4.03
